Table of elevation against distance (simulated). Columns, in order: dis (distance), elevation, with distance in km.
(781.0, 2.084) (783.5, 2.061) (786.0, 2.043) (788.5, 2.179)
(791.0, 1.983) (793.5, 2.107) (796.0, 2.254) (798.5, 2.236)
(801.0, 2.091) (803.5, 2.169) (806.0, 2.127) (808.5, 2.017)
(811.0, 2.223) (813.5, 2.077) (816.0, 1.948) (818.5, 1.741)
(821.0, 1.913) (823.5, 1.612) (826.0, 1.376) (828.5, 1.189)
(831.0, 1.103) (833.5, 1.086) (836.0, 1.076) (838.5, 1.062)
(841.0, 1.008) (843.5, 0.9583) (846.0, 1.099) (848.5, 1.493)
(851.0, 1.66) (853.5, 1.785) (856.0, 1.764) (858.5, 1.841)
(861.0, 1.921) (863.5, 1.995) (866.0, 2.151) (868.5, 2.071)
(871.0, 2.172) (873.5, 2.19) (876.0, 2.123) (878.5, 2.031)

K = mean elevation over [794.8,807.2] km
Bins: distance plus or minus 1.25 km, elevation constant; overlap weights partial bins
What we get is 2.18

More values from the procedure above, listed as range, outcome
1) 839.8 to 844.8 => 0.984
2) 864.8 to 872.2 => 2.13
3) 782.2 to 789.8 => 2.09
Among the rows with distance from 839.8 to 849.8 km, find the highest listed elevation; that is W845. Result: 1.493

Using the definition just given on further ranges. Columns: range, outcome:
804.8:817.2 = 2.223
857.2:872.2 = 2.172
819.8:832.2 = 1.913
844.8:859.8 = 1.841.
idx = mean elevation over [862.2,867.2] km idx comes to 2.07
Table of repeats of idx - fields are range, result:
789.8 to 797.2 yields 2.11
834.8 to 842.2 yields 1.05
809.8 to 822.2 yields 1.98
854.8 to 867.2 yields 1.93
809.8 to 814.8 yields 2.15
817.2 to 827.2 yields 1.66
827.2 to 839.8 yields 1.1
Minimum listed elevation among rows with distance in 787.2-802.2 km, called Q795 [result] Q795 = 1.983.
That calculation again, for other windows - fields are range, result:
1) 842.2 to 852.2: 0.9583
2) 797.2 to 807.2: 2.091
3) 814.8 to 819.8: 1.741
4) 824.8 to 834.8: 1.086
